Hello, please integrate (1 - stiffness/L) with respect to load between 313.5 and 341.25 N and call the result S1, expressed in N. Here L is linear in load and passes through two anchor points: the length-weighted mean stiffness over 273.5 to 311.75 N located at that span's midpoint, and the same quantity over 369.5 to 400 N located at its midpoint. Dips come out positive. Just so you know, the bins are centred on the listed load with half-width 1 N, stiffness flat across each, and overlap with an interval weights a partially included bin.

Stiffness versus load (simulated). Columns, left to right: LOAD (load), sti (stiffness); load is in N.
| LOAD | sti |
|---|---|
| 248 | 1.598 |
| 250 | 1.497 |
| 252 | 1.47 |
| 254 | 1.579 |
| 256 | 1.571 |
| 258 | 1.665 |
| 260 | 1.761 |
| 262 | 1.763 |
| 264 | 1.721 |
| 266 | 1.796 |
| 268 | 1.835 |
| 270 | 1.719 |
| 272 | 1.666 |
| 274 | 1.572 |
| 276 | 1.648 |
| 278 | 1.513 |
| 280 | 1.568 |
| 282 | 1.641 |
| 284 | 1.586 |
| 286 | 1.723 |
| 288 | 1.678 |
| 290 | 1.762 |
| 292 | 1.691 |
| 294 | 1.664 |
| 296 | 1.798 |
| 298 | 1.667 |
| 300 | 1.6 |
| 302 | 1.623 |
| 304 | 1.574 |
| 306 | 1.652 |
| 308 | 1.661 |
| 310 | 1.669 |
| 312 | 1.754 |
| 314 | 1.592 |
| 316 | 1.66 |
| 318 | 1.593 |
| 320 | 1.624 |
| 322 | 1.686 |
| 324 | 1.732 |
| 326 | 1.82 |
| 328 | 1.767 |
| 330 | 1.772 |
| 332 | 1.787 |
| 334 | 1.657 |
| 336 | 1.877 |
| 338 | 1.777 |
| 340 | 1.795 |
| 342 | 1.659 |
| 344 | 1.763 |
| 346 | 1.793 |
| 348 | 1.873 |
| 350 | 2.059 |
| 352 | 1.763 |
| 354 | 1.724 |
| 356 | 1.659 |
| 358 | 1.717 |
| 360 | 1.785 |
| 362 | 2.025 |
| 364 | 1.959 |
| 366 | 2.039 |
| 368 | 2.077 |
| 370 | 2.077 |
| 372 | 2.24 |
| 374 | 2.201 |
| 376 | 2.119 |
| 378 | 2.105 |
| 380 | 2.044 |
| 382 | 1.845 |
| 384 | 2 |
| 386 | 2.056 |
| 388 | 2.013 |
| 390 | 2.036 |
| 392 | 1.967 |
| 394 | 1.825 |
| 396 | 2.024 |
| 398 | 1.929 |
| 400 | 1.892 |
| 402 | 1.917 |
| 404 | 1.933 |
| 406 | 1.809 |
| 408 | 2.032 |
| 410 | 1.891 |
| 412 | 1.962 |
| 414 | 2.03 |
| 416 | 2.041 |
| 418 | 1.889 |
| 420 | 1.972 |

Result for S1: 1.0 N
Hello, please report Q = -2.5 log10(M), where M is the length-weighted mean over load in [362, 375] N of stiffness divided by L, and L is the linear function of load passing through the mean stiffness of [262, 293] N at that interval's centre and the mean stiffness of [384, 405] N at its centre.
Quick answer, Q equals -0.11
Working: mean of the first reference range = 1.68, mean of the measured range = 2.09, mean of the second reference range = 1.96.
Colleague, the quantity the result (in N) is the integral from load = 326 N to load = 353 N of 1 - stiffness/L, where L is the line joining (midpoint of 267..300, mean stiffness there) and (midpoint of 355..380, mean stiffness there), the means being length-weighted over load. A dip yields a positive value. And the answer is 1.3 N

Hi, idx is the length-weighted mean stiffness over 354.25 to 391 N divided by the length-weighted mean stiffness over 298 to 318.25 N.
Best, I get 1.22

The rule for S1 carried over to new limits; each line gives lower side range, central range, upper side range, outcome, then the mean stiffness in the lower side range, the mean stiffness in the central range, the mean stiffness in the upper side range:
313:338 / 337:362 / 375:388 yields 0.8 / 1.72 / 1.79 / 2.03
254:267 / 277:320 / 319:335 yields 1.7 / 1.7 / 1.65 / 1.73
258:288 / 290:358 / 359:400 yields 4.4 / 1.68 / 1.72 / 2.02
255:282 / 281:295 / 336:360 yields 0.2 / 1.68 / 1.68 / 1.78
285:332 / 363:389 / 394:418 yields -2.7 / 1.69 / 2.06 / 1.94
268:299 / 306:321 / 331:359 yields 0.6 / 1.67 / 1.65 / 1.78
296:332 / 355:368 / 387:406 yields -0.3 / 1.68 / 1.88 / 1.94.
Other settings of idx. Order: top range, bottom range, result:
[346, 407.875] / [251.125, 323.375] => 1.18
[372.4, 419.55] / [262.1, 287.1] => 1.19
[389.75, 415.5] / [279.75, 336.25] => 1.15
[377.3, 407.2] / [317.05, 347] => 1.13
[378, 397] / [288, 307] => 1.19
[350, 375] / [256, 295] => 1.16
